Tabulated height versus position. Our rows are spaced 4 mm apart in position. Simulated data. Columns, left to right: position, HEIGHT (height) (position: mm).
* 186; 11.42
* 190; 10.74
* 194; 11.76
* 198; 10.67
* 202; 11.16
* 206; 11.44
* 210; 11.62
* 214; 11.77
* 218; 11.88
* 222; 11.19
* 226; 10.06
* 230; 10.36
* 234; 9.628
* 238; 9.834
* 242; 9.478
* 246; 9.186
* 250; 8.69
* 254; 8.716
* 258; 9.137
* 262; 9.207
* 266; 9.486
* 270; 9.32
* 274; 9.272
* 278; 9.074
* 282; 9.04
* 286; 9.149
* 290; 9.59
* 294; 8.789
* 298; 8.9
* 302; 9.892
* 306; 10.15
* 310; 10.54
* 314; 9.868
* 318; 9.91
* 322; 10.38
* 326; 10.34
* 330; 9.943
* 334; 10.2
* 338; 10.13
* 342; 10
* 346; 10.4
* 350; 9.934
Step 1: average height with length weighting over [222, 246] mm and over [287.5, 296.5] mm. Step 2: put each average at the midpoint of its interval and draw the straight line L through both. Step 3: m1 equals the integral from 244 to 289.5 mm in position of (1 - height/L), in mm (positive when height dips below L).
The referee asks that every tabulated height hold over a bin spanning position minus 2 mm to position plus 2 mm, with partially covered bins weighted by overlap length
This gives 1.7 mm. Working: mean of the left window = 9.92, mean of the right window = 9.17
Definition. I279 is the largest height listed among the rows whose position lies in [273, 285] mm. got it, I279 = 9.272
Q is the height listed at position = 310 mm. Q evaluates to 10.54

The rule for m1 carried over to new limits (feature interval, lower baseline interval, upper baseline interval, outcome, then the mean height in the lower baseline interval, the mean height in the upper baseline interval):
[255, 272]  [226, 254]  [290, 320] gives 0.6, 9.51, 9.71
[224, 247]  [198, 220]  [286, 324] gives 2.6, 11.5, 9.75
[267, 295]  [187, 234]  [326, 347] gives 3.6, 11.1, 10.1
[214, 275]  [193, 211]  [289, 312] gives 4.7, 11.3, 9.65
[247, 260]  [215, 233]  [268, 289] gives 1.4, 10.9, 9.19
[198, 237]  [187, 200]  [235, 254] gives -2.8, 11.1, 9.25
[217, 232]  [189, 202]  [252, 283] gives -0.7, 11.1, 9.16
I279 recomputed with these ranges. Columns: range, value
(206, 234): 11.88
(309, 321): 10.54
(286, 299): 9.59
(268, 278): 9.32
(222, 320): 11.19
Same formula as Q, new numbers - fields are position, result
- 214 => 11.77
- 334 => 10.2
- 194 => 11.76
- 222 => 11.19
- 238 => 9.834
